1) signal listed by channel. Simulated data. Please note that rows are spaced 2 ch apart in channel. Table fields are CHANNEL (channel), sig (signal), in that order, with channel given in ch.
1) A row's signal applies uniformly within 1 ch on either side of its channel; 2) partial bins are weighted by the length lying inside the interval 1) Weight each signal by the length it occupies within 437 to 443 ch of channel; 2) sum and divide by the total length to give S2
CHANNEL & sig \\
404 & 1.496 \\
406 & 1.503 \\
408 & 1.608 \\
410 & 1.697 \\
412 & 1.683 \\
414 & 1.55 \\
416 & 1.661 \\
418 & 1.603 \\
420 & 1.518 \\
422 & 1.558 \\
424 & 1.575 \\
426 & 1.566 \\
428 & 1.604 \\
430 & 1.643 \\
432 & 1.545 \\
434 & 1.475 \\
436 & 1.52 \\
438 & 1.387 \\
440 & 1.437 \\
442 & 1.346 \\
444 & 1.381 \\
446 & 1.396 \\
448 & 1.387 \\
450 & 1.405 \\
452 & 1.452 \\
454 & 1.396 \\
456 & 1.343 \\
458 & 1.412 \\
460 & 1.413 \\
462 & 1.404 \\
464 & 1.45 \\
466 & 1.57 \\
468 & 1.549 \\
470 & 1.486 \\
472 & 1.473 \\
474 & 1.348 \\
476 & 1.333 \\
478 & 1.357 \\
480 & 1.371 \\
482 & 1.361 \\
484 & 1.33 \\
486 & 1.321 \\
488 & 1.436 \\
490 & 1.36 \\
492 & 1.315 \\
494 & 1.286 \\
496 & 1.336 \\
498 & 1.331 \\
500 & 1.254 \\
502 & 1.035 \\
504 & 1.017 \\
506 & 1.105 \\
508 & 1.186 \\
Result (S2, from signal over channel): 1.39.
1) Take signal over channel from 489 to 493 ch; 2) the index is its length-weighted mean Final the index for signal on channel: 1.34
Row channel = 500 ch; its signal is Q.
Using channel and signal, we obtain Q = 1.254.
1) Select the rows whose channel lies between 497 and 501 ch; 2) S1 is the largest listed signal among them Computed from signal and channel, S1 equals 1.331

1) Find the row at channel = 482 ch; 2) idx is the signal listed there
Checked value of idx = 1.361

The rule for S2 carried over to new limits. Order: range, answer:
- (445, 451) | 1.4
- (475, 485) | 1.35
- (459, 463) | 1.41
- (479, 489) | 1.36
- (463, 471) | 1.51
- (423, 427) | 1.57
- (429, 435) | 1.55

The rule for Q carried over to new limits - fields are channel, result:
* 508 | 1.186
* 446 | 1.396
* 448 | 1.387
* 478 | 1.357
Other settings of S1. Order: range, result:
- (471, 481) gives 1.473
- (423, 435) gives 1.643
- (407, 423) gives 1.697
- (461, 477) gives 1.57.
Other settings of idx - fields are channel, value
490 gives 1.36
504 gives 1.017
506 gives 1.105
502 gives 1.035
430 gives 1.643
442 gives 1.346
